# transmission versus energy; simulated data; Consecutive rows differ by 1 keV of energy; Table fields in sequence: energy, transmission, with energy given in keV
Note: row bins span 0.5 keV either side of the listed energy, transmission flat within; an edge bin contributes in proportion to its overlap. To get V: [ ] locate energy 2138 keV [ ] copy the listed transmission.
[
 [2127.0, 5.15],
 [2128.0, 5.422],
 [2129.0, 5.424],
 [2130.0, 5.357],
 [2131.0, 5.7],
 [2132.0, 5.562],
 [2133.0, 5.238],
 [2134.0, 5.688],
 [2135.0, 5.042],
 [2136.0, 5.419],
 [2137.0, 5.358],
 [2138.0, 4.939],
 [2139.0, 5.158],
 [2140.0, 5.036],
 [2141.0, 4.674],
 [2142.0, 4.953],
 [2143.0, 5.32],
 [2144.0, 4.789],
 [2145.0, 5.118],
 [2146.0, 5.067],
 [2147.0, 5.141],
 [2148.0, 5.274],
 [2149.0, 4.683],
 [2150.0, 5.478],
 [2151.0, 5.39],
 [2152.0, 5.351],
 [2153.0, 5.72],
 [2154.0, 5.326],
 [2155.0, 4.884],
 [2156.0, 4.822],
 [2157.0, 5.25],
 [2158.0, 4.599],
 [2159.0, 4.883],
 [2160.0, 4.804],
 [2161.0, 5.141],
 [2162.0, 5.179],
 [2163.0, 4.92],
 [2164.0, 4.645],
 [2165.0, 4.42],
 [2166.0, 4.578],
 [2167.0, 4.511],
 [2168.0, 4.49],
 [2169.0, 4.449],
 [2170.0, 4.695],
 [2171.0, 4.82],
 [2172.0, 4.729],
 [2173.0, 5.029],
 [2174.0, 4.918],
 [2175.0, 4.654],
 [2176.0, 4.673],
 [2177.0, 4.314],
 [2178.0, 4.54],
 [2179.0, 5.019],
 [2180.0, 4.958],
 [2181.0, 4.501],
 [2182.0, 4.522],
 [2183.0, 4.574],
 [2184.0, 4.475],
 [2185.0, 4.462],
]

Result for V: 4.939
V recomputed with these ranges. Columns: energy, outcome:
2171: 4.82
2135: 5.042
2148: 5.274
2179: 5.019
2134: 5.688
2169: 4.449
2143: 5.32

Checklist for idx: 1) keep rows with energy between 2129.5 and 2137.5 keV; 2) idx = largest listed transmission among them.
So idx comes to 5.7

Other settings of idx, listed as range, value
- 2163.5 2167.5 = 4.645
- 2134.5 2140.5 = 5.419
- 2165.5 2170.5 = 4.695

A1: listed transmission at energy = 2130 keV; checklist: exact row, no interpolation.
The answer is 5.357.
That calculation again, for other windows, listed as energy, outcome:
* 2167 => 4.511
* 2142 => 4.953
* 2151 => 5.39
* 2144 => 4.789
